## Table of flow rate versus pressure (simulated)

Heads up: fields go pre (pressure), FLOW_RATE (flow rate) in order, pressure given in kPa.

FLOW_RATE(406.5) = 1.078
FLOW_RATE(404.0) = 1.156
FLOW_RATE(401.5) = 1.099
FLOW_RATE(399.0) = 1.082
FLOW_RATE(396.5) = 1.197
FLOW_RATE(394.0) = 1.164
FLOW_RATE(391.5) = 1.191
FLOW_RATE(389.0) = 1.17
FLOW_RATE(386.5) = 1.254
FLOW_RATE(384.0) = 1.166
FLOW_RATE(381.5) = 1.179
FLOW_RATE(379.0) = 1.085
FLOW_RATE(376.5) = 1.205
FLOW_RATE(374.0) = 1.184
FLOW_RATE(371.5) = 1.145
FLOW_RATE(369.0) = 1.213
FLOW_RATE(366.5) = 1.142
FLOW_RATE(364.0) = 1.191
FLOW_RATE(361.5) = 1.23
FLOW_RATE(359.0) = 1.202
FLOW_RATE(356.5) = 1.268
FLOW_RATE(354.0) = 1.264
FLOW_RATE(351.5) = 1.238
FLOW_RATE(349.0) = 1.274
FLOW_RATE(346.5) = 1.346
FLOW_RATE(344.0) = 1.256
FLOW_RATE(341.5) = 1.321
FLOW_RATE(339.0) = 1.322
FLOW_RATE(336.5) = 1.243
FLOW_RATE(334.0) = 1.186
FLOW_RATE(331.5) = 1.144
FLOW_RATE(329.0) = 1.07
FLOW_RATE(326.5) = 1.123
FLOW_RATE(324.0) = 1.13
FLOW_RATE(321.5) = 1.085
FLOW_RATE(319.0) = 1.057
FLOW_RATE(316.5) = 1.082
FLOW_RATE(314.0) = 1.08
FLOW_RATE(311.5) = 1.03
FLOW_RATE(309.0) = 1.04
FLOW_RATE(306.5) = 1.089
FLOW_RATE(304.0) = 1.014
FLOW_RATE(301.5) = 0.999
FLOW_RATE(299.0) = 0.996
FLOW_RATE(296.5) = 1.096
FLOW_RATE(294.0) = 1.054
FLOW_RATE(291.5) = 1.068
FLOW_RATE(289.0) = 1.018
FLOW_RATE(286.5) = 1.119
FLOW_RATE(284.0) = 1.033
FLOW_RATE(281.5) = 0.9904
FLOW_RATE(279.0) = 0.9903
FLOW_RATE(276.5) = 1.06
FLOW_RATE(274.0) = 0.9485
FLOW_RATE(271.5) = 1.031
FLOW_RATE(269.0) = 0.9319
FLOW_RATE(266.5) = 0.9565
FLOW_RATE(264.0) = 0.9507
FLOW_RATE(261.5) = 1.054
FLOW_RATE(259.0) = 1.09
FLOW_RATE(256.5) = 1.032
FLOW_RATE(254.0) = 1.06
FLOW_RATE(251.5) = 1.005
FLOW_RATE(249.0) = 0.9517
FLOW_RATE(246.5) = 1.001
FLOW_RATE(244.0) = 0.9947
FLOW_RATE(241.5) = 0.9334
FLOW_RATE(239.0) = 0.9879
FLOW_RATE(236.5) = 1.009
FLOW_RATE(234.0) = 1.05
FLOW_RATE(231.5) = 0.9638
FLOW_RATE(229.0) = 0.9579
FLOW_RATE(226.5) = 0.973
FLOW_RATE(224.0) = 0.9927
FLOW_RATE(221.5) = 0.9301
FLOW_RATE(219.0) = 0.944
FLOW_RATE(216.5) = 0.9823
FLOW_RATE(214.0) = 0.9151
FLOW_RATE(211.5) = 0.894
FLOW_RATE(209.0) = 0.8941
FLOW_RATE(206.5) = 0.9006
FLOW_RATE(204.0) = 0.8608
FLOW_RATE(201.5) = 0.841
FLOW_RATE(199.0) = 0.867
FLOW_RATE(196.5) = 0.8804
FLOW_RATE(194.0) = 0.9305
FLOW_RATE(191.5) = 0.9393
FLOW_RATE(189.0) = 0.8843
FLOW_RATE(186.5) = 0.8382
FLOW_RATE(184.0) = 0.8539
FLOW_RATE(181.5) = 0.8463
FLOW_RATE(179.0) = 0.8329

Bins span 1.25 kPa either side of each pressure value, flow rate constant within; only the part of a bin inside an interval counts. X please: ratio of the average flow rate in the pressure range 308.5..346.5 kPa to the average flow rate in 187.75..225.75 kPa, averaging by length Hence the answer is 1.27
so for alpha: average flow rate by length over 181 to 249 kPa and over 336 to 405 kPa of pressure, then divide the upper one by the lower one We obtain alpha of 1.30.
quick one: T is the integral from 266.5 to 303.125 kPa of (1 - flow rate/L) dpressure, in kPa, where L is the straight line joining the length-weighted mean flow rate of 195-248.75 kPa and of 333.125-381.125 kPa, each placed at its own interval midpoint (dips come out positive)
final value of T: 1.8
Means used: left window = 0.942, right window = 1.23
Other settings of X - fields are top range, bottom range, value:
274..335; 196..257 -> 1.11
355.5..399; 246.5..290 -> 1.17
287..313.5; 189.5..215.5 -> 1.17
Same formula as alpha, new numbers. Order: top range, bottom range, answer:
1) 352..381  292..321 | 1.14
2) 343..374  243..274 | 1.23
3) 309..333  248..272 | 1.08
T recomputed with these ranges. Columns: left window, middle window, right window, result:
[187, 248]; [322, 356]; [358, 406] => -3.5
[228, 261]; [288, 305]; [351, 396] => 0.7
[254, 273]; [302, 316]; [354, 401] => 0.4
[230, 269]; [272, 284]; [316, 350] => 0.7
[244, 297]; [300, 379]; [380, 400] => -3.9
